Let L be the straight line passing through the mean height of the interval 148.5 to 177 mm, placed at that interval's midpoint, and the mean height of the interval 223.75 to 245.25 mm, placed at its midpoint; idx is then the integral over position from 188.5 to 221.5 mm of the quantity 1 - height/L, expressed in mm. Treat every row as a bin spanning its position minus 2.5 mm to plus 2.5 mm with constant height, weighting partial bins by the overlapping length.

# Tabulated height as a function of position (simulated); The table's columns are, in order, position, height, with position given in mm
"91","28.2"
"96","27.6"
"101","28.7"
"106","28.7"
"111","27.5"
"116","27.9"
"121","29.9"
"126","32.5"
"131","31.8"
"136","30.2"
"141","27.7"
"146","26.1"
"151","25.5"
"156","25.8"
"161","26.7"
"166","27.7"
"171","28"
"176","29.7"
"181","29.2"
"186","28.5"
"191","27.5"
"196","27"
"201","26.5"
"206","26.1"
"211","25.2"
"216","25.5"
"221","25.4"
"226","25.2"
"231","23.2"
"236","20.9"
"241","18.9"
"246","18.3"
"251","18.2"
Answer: -3.2 mm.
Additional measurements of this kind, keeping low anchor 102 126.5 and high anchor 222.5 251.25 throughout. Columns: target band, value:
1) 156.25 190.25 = -3.9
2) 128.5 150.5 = -1.0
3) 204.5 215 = -1.2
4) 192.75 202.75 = -1.3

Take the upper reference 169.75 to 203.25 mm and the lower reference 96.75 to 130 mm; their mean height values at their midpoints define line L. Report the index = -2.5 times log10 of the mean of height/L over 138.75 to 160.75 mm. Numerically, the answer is 0.093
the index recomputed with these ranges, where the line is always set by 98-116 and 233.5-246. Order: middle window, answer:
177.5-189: -0.23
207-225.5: -0.20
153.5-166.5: -0.08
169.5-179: -0.21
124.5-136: -0.19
